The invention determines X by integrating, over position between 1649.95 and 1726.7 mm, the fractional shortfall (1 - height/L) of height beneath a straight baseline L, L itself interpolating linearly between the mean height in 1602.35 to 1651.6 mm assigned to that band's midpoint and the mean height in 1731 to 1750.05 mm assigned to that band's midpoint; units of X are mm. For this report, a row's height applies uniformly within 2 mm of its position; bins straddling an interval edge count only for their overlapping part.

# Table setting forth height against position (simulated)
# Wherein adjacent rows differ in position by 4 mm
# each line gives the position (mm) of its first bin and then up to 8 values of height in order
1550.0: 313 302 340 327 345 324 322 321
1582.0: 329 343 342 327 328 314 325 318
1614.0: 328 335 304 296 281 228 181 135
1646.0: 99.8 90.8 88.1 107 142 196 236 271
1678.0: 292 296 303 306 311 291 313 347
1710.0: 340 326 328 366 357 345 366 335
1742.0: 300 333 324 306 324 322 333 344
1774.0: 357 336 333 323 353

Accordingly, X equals 7.6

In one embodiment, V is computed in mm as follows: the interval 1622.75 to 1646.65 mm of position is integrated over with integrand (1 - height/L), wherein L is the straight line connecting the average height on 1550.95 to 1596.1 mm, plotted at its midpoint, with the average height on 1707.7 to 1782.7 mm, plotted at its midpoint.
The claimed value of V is 8.4 mm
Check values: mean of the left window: 329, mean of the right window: 336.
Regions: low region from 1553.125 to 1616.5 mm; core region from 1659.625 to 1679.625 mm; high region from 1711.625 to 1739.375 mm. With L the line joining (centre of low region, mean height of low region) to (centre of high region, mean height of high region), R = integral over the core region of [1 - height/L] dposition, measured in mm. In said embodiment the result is 6.8 mm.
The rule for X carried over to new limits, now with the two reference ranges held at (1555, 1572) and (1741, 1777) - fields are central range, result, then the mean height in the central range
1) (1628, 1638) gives 2.7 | 240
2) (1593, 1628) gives 1.3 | 319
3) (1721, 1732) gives -0.9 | 355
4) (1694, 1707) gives 0.6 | 314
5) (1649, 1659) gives 7.1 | 94.6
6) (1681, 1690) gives 0.8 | 301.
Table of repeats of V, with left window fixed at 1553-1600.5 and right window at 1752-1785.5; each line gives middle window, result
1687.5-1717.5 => 1.04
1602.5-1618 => 0.27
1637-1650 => 7.96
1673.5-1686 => 1.50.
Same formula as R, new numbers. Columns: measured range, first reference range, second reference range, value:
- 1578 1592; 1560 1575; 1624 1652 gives -2.0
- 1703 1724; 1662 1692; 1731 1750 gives -2.6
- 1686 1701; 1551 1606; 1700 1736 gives 1.6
